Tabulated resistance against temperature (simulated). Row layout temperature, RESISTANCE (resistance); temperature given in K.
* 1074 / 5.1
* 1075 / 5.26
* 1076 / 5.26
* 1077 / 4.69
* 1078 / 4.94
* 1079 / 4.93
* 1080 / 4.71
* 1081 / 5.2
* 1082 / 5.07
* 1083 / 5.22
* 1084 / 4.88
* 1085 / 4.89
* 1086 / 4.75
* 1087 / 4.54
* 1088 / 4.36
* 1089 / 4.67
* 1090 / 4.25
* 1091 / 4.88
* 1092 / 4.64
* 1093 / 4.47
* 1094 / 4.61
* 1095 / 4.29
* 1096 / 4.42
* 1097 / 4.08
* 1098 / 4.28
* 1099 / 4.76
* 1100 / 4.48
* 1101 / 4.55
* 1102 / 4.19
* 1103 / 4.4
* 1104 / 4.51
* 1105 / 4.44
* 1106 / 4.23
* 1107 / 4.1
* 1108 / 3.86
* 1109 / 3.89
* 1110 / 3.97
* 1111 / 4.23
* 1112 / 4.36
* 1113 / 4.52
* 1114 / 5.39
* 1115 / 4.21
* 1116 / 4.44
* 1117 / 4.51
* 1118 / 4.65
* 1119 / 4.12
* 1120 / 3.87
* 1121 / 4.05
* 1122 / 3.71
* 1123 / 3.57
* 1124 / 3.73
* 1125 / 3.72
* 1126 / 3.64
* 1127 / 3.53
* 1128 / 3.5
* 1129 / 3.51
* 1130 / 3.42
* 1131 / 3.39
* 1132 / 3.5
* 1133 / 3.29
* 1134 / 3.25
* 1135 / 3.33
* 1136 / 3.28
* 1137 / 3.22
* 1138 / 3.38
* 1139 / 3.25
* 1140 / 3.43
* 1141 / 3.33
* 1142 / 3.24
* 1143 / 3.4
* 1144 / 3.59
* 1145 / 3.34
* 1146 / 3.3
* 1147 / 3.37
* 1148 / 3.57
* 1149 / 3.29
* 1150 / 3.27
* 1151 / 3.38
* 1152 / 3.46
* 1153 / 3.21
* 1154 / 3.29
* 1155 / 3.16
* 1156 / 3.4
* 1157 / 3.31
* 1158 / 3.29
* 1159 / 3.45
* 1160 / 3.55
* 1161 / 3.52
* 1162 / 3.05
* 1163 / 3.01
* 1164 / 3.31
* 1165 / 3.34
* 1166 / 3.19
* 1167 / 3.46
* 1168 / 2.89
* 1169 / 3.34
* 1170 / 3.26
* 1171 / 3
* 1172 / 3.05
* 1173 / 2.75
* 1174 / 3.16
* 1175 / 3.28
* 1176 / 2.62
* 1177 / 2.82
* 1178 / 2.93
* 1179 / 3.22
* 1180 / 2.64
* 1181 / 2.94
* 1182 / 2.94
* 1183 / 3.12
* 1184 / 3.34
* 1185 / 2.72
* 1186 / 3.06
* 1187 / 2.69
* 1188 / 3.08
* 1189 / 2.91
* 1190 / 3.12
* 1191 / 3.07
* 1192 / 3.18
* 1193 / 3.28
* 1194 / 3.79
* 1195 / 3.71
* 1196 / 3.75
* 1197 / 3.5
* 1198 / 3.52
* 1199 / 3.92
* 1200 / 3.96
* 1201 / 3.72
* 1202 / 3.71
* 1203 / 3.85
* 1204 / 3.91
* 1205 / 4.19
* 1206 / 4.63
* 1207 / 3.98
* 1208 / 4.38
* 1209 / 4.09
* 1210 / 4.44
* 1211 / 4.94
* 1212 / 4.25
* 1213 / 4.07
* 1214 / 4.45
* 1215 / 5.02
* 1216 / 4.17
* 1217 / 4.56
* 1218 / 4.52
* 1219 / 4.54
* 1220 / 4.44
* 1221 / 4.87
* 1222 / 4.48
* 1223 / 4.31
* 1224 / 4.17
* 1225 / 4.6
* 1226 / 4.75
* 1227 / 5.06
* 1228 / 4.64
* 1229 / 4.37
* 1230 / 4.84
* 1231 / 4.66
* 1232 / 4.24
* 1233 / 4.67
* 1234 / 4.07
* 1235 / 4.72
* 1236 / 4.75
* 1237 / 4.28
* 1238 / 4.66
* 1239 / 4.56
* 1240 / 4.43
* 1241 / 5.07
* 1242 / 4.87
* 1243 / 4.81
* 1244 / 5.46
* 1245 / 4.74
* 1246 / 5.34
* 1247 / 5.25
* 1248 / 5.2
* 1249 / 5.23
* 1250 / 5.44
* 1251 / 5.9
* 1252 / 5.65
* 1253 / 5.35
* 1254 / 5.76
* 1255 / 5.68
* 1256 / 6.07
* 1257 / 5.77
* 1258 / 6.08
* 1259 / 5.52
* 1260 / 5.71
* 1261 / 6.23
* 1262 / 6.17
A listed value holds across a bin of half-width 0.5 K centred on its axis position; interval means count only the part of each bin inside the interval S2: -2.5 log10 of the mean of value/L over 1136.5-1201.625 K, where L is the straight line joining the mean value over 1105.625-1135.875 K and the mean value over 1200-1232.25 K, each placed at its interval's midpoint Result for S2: 0.26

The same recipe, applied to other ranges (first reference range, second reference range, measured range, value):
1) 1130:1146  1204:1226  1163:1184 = 0.244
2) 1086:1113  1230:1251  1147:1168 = 0.348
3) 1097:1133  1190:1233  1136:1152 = 0.221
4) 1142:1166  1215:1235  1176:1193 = 0.278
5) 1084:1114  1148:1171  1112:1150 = 0.046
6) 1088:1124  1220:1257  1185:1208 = 0.307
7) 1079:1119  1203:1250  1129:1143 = 0.333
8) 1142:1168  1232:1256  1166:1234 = 0.120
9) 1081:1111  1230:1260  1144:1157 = 0.372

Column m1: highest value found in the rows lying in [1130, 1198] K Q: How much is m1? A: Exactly 3.79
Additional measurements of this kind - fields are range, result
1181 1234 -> 5.06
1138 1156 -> 3.59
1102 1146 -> 5.39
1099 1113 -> 4.76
